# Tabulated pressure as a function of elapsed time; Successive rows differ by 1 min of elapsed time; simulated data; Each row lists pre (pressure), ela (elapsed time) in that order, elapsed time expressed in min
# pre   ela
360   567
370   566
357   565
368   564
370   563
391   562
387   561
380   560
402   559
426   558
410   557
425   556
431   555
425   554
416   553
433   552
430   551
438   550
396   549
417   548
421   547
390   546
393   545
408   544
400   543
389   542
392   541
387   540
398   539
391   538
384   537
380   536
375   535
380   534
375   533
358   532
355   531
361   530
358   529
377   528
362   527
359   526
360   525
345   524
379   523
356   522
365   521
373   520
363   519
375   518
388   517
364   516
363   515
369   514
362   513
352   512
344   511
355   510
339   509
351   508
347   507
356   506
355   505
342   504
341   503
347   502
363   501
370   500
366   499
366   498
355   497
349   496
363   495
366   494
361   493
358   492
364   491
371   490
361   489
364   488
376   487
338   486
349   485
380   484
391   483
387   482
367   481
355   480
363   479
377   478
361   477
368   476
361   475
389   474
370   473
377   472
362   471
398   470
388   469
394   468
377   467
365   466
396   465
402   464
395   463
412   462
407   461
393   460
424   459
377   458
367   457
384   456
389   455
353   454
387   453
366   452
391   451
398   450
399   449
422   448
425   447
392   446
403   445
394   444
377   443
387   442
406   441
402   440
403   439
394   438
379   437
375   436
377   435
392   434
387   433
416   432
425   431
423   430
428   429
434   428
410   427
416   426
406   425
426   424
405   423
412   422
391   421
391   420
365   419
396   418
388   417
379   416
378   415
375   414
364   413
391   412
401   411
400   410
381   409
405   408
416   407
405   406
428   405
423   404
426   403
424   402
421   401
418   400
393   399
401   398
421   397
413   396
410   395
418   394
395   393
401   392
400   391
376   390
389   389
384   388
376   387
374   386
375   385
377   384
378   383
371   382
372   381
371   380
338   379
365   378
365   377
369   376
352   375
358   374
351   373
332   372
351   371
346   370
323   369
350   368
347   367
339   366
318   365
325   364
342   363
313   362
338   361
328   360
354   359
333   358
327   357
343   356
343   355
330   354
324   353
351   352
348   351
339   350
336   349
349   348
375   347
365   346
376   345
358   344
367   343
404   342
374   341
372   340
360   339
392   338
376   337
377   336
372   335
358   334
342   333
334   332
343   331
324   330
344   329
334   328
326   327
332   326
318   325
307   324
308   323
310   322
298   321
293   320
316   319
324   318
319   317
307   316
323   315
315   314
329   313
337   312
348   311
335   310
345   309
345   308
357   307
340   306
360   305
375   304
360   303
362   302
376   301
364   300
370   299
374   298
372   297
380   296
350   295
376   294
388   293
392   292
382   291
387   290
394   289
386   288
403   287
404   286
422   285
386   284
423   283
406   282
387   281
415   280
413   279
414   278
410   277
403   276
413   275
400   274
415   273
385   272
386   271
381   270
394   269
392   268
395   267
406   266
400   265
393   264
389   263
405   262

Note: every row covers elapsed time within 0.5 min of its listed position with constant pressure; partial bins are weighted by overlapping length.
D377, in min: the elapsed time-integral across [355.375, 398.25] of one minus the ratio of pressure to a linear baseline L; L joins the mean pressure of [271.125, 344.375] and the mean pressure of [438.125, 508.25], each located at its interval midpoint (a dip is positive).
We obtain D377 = 0.7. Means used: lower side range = 363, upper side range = 377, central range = 363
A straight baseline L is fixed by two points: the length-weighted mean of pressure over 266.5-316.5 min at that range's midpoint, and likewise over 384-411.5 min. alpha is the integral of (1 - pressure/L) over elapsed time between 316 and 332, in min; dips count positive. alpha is 2.7 min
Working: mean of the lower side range 378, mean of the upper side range 402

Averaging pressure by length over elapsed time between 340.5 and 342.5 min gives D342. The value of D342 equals 389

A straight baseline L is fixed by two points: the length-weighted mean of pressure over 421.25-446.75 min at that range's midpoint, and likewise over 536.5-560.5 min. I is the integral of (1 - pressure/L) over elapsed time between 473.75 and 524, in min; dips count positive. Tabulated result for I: 5.4 min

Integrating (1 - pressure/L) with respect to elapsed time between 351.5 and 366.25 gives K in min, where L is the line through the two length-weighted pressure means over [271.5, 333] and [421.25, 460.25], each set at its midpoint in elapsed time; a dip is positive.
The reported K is 1.7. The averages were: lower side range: 361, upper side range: 399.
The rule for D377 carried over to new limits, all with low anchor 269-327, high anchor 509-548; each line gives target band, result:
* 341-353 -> 0.2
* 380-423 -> -3.0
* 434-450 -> -1.1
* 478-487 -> 0.1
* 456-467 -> -0.6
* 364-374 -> 0.8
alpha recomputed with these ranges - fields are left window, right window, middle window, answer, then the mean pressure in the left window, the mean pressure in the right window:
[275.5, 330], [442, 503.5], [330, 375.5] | 1.9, 360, 377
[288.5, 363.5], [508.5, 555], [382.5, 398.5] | -1.5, 349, 381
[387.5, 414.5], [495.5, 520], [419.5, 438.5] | -0.7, 403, 358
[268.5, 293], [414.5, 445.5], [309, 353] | 6.3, 400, 399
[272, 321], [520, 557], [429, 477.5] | -1.0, 370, 389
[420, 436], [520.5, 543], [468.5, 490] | 1.1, 408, 373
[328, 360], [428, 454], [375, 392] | -0.1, 354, 398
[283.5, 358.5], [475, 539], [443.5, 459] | -1.3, 353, 364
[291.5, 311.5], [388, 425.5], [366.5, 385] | 1.6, 363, 401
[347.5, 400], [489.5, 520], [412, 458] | -4.5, 361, 359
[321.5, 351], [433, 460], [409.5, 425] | -0.5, 351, 391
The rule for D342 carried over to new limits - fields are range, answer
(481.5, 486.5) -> 369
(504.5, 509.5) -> 350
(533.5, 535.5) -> 378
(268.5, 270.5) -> 388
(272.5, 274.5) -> 408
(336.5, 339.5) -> 376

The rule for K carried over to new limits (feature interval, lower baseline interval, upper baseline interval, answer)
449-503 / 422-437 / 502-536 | 1.2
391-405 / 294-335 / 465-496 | -2.3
